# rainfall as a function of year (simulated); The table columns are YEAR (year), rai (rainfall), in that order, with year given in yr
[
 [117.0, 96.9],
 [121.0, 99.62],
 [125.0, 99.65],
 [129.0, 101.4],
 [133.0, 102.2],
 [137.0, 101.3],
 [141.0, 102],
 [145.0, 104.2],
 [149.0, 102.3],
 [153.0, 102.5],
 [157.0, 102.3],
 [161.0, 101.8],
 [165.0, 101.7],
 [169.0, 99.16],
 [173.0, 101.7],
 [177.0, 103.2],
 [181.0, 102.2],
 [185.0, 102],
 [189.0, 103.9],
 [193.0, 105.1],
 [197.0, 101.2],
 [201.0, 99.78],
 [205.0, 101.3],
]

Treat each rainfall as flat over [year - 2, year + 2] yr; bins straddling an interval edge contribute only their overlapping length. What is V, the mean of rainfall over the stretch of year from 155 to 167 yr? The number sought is 102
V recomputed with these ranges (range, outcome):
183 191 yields 103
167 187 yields 102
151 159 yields 102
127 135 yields 102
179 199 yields 103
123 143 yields 101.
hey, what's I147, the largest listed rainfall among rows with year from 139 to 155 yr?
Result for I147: 104.2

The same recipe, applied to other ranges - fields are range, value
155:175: 102.3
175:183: 103.2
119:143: 102.2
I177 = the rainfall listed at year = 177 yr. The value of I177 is 103.2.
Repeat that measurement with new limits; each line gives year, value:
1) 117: 96.9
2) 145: 104.2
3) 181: 102.2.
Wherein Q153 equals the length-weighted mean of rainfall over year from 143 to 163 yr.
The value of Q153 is 103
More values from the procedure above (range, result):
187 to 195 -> 104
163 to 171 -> 100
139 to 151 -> 103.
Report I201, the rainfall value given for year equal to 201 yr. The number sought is 99.78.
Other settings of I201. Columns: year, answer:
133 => 102.2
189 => 103.9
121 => 99.62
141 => 102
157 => 102.3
